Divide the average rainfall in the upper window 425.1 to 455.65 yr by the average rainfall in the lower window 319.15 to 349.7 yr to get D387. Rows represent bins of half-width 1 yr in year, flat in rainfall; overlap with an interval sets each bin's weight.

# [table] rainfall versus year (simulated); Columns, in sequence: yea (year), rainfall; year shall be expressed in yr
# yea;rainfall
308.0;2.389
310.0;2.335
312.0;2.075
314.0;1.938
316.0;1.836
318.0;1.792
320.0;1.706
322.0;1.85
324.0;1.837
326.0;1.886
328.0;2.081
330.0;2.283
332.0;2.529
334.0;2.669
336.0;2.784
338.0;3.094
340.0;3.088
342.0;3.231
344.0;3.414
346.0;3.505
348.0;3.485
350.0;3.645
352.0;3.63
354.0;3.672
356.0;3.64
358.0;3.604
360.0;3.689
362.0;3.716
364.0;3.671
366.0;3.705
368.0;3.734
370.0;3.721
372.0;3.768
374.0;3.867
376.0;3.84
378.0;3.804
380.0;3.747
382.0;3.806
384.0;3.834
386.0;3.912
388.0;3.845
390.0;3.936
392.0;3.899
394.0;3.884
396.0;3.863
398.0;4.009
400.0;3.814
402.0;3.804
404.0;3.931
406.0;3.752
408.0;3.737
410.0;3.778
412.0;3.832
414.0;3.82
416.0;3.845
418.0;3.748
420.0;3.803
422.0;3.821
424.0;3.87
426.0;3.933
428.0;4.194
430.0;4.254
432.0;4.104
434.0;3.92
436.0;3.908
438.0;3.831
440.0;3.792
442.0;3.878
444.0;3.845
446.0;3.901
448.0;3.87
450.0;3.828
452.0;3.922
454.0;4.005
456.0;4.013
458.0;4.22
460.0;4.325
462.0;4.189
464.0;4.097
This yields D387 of 1.5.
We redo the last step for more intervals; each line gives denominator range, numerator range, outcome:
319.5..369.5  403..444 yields 1.27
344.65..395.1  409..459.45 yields 1.05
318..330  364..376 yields 1.98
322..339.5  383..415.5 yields 1.62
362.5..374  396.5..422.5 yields 1.02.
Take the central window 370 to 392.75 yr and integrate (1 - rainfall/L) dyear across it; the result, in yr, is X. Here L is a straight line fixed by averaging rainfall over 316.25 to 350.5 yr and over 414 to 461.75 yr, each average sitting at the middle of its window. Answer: -4.33 yr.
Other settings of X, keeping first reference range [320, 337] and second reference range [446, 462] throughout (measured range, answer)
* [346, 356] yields -4.2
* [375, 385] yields -2.9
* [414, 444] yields -2.1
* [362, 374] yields -4.1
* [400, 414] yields -1.9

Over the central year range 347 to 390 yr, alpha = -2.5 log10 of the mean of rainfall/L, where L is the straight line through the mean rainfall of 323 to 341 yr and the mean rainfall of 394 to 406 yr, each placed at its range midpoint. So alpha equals -0.16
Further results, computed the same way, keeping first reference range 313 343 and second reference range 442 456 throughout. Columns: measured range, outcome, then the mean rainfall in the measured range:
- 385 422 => -0.17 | 3.84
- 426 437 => -0.11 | 4.06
